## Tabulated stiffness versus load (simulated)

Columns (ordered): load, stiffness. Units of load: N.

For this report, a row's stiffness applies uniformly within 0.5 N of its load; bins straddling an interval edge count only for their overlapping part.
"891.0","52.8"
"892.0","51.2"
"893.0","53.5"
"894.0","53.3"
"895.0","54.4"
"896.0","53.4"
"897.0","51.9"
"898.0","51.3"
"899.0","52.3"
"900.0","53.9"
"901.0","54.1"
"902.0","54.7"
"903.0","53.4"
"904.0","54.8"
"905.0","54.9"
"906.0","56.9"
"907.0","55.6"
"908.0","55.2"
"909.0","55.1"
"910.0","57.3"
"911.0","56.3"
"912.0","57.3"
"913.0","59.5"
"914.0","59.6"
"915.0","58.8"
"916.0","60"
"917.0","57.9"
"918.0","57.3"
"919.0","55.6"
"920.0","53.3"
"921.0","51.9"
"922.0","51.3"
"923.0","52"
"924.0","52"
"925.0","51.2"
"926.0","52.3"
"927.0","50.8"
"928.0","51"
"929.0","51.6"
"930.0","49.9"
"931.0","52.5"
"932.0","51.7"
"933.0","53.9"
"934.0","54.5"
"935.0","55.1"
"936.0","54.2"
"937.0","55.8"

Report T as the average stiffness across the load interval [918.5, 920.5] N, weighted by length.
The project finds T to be 54.5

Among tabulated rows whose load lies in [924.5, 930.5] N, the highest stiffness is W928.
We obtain 52.3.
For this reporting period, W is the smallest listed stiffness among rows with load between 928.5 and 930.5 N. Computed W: 49.9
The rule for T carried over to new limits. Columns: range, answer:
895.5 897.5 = 52.6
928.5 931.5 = 51.3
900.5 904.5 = 54.2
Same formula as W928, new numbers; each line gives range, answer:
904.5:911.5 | 57.3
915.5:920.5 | 60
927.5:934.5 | 54.5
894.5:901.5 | 54.4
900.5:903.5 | 54.7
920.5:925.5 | 52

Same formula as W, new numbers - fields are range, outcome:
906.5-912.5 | 55.1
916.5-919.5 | 55.6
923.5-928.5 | 50.8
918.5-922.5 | 51.3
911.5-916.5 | 57.3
